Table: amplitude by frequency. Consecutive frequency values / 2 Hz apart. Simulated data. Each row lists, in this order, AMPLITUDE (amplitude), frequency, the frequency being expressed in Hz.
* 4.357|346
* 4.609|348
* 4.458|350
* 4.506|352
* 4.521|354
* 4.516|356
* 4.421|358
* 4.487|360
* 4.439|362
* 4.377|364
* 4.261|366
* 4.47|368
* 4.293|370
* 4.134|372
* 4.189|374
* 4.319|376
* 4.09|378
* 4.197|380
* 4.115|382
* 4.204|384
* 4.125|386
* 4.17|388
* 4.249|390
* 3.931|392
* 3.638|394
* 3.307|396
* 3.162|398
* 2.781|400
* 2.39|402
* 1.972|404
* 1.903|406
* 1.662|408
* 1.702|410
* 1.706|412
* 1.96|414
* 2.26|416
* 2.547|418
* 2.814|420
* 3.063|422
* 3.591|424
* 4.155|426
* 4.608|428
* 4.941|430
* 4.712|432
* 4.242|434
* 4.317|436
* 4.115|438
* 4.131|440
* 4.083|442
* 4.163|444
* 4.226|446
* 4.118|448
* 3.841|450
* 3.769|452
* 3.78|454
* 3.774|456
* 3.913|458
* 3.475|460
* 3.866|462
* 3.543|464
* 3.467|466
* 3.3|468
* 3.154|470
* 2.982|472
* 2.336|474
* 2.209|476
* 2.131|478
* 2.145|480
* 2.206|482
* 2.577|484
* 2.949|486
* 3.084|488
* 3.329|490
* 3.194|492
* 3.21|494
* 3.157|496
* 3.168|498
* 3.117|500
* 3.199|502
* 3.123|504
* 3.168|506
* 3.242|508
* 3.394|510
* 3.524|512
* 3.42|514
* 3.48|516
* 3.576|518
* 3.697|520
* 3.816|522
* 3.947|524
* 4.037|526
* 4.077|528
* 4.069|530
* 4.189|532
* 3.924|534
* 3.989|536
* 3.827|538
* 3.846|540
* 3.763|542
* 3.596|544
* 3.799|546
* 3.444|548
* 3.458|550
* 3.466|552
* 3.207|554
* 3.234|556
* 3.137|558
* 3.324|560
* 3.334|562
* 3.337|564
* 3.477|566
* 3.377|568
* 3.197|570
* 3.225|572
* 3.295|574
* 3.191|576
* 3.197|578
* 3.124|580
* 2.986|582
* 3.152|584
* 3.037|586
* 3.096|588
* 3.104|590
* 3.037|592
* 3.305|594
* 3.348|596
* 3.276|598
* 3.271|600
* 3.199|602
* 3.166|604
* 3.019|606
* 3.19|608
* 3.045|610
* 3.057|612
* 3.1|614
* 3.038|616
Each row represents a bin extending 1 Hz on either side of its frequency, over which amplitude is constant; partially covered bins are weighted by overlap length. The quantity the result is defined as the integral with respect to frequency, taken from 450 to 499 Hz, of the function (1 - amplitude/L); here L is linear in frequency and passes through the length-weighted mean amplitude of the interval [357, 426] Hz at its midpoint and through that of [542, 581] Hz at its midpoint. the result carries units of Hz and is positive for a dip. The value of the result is 3.9 Hz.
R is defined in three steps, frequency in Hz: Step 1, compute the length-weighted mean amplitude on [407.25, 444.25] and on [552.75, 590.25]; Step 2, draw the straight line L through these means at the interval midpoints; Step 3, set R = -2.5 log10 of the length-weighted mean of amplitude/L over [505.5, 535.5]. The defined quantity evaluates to -0.136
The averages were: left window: 3.41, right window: 3.22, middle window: 3.72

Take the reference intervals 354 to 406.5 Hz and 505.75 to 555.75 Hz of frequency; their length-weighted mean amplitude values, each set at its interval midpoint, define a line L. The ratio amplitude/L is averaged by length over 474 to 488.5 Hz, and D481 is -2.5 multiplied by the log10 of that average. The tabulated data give 0.46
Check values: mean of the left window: 3.88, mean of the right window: 3.68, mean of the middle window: 2.44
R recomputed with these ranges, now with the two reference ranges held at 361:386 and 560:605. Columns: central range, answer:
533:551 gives -0.10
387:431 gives 0.32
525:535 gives -0.17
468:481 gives 0.42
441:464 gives -0.01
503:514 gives 0.09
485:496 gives 0.17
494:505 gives 0.15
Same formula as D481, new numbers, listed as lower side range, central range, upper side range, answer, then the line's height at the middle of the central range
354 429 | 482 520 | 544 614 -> 0.052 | 3.36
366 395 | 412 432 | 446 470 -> 0.178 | 3.92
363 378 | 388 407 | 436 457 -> 0.328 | 4.18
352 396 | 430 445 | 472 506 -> -0.235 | 3.46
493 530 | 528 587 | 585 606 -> -0.047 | 3.31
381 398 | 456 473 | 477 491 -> -0.198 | 2.9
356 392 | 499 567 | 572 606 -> -0.035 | 3.46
